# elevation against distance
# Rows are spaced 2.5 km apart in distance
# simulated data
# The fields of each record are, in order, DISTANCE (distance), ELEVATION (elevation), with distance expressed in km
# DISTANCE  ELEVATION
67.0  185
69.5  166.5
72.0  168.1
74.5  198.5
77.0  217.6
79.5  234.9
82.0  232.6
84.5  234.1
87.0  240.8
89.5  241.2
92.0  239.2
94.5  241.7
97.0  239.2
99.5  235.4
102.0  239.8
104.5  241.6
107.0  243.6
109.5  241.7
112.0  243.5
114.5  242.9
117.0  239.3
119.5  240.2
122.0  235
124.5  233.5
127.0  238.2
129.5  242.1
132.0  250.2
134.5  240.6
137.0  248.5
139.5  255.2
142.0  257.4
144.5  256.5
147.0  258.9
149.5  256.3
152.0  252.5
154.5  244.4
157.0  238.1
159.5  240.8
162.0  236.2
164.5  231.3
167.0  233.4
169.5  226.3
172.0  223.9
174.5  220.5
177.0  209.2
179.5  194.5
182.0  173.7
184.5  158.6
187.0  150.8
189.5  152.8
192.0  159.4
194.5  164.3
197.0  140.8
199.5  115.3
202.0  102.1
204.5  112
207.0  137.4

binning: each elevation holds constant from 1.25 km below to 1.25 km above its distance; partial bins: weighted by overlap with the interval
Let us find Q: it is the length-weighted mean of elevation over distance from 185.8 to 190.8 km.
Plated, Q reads 152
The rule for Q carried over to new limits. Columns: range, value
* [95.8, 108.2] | 240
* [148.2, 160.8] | 246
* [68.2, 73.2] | 167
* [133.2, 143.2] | 250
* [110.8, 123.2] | 240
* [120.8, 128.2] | 236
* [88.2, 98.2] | 240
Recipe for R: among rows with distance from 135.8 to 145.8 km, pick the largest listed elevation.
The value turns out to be 257.4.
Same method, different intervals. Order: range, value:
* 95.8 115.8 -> 243.6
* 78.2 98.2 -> 241.7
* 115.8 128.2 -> 240.2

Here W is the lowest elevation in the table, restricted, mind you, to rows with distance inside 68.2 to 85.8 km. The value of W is 166.5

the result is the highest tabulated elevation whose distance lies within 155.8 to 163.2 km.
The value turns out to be 240.8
